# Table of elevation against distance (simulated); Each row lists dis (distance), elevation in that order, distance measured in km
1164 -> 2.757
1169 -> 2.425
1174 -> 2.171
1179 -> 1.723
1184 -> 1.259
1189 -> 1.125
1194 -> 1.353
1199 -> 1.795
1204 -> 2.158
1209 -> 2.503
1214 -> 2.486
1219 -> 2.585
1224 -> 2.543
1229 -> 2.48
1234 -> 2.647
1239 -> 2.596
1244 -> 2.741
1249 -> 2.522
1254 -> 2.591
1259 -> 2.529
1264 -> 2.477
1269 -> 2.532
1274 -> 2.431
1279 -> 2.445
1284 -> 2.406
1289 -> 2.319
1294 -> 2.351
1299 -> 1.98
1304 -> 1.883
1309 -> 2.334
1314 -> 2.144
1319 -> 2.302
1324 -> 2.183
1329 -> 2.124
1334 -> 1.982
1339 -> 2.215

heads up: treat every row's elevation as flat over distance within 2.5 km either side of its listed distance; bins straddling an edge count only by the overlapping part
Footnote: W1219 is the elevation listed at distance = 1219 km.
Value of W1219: 2.585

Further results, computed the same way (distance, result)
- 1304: 1.883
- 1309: 2.334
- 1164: 2.757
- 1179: 1.723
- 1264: 2.477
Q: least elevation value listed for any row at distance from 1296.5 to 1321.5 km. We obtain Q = 1.883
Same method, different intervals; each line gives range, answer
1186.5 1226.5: 1.125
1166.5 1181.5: 1.723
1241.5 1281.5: 2.431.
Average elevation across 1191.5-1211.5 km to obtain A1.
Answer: 1.95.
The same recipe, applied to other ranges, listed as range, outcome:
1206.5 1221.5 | 2.52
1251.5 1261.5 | 2.56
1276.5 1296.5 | 2.38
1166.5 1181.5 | 2.11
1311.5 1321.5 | 2.22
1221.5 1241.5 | 2.57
